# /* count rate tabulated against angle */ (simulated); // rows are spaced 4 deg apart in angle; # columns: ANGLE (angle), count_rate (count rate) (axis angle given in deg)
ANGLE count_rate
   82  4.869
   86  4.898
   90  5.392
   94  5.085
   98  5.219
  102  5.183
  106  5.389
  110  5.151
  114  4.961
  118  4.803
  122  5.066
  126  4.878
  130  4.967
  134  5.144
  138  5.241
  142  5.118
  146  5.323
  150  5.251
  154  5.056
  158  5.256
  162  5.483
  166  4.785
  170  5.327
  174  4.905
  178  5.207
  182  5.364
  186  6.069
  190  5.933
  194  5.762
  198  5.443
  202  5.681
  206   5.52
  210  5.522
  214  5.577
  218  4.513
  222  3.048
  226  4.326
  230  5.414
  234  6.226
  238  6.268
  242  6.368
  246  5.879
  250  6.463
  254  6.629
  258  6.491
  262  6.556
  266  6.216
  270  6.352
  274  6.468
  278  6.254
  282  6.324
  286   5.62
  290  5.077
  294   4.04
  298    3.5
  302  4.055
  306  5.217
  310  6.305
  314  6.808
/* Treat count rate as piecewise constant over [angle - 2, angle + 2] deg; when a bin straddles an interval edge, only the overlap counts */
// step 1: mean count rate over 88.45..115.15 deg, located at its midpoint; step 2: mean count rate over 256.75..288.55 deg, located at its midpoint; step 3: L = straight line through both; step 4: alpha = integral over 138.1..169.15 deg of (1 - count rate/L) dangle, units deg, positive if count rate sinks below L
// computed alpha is 1.86 deg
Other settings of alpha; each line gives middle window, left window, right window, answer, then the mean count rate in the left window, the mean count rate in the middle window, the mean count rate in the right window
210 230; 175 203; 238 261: 4.7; 5.61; 4.59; 6.37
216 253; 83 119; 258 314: 0.4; 5.12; 5.42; 5.62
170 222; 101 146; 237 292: 2.8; 5.09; 5.36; 6.21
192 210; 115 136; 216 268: -0.4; 4.97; 5.59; 5.72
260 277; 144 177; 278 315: -3.8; 5.17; 6.39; 5.23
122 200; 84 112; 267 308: -0.8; 5.19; 5.28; 5.31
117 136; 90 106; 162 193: 1.1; 5.22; 4.98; 5.39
